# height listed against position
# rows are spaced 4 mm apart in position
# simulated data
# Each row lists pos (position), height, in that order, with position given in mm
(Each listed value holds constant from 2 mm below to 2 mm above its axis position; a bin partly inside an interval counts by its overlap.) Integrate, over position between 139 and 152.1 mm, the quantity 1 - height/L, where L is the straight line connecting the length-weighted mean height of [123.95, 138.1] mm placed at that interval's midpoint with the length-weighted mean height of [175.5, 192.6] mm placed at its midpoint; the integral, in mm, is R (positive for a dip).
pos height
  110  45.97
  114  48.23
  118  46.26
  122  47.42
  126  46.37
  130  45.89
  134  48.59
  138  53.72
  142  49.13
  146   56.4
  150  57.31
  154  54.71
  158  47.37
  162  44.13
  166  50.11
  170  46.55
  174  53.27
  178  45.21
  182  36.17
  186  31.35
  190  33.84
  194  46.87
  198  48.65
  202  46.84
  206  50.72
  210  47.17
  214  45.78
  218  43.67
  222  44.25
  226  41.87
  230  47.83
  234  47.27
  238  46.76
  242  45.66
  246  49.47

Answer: -2.7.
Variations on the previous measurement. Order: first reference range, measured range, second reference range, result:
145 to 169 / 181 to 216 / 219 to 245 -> 3.5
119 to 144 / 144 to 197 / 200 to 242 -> 1.2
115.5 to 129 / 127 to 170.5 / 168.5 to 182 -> -3.5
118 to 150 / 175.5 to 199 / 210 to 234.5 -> 3.4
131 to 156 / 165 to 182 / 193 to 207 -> 1.1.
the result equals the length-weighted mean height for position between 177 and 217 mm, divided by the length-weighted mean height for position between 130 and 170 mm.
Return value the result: 0.85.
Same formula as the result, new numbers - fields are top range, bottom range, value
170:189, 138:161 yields 0.79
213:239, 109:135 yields 0.96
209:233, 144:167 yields 0.87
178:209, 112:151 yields 0.85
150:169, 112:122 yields 1.05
